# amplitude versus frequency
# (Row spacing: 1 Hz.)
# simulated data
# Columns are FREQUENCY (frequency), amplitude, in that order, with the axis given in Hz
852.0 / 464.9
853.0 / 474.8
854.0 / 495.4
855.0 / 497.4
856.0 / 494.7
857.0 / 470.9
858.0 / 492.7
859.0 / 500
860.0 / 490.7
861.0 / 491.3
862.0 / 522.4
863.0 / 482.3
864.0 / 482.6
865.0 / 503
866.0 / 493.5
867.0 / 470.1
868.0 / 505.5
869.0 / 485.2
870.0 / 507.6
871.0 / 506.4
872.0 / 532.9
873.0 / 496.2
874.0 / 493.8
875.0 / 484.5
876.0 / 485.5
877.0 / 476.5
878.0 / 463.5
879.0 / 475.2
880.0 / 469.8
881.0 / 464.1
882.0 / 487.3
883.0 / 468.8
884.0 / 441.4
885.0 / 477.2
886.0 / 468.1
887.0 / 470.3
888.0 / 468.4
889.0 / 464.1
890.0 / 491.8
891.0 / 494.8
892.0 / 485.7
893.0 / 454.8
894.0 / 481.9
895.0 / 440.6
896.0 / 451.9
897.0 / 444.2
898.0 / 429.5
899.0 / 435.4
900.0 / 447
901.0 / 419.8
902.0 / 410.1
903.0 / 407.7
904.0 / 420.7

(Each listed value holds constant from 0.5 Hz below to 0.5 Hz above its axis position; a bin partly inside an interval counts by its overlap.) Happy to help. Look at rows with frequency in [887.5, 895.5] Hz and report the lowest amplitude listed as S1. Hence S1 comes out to 440.6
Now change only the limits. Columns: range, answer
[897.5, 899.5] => 429.5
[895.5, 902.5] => 410.1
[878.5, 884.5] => 441.4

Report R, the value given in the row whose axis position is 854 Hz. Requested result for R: 495.4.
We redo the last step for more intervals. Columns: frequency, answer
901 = 419.8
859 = 500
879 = 475.2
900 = 447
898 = 429.5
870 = 507.6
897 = 444.2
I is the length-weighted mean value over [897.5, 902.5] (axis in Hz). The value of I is 428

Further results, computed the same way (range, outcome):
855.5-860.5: 490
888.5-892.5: 484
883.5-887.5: 464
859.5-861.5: 491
